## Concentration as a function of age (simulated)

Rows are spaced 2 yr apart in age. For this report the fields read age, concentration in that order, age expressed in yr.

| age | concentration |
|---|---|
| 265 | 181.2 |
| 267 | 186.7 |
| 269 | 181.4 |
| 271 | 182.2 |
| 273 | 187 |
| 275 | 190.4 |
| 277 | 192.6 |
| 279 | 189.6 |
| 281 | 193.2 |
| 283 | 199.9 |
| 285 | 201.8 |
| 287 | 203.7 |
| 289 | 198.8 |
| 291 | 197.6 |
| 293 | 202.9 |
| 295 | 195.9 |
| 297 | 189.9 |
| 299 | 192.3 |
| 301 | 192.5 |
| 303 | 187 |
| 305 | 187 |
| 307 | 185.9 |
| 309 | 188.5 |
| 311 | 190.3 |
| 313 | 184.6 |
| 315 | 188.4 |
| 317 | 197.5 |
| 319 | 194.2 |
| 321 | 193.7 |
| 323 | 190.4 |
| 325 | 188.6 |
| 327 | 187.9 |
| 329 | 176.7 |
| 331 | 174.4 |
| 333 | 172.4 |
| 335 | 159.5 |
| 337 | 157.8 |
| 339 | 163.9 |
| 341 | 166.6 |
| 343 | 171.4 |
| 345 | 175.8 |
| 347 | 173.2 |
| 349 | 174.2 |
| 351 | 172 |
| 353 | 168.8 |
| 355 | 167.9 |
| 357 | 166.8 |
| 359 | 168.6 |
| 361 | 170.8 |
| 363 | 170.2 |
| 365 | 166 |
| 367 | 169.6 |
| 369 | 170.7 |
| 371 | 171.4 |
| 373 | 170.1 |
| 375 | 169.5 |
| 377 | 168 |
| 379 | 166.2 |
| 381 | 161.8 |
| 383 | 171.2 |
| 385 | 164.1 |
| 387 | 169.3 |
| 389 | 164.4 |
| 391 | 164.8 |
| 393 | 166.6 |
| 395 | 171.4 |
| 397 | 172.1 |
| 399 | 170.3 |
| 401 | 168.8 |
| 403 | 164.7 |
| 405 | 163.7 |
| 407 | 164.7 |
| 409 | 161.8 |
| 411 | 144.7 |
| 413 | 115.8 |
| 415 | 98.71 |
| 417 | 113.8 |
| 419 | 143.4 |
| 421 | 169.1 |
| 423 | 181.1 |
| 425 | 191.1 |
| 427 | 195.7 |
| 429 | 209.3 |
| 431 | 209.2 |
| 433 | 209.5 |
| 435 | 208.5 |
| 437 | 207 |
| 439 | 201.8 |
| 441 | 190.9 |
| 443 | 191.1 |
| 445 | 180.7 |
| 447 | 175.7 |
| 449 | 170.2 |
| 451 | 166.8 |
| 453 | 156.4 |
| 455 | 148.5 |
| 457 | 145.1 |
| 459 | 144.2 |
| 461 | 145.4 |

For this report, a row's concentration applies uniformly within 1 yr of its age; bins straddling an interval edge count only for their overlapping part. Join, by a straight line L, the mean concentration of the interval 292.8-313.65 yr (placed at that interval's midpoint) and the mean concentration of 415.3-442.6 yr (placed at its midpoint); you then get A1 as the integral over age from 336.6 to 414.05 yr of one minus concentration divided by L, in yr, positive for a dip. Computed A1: 8.7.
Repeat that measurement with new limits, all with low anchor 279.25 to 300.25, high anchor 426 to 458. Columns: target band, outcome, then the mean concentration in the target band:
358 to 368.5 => 1.2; 169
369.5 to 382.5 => 1.5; 168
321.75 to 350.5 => 2.9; 174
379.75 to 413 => 4.4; 164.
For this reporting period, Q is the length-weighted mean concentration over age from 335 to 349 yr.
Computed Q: 168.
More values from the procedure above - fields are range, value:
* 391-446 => 173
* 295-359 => 180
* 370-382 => 168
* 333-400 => 168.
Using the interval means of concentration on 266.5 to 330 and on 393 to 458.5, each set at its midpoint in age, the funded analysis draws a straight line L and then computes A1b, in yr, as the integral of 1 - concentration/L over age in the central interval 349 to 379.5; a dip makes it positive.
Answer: 1.9 yr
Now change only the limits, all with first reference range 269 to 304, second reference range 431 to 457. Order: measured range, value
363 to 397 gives 3.5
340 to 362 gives 2.2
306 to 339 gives 1.5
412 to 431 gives 2.5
